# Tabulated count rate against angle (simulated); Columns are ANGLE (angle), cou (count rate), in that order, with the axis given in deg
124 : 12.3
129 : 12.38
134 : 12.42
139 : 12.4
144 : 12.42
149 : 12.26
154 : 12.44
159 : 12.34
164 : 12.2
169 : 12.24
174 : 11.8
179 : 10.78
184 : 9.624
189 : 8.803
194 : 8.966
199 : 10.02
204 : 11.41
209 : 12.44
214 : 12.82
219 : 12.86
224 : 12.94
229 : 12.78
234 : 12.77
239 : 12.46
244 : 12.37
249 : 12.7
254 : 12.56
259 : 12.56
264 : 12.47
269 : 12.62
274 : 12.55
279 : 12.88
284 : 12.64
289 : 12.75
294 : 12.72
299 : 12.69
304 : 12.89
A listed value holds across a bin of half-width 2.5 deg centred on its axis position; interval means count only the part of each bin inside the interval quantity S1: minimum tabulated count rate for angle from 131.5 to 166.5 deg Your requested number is 12.2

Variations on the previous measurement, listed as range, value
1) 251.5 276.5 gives 12.47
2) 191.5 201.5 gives 8.966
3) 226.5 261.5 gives 12.37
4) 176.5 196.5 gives 8.803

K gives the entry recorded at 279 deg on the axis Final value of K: 12.88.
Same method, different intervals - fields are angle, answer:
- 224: 12.94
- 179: 10.78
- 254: 12.56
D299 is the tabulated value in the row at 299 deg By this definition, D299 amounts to 12.69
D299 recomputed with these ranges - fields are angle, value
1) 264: 12.47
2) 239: 12.46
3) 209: 12.44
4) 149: 12.26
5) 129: 12.38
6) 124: 12.3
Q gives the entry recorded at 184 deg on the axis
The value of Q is 9.624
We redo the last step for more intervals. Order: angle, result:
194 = 8.966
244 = 12.37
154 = 12.44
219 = 12.86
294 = 12.72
